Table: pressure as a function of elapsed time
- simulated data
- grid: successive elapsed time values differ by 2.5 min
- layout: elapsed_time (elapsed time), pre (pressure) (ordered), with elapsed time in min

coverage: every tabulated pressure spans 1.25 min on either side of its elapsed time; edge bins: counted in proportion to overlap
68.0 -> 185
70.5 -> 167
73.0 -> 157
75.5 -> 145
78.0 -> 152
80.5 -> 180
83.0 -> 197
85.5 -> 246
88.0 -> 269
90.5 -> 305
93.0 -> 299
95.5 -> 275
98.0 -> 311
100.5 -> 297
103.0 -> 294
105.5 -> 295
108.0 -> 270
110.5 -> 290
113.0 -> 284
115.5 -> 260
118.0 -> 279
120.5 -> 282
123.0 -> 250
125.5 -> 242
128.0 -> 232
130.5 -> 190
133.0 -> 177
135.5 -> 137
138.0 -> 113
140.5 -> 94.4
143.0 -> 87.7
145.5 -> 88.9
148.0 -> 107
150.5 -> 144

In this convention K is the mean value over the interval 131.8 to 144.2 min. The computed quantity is 122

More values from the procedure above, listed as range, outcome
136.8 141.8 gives 103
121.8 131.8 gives 228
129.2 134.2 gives 184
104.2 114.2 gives 285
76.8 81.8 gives 166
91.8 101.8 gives 295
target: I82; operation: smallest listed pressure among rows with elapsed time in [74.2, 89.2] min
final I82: 145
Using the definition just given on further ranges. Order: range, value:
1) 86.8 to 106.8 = 269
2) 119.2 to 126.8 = 242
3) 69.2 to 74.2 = 157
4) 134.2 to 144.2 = 87.7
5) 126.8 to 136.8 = 137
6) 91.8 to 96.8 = 275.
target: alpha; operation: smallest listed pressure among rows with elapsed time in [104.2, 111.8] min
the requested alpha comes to 270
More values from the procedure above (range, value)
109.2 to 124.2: 250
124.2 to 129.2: 232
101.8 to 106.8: 294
